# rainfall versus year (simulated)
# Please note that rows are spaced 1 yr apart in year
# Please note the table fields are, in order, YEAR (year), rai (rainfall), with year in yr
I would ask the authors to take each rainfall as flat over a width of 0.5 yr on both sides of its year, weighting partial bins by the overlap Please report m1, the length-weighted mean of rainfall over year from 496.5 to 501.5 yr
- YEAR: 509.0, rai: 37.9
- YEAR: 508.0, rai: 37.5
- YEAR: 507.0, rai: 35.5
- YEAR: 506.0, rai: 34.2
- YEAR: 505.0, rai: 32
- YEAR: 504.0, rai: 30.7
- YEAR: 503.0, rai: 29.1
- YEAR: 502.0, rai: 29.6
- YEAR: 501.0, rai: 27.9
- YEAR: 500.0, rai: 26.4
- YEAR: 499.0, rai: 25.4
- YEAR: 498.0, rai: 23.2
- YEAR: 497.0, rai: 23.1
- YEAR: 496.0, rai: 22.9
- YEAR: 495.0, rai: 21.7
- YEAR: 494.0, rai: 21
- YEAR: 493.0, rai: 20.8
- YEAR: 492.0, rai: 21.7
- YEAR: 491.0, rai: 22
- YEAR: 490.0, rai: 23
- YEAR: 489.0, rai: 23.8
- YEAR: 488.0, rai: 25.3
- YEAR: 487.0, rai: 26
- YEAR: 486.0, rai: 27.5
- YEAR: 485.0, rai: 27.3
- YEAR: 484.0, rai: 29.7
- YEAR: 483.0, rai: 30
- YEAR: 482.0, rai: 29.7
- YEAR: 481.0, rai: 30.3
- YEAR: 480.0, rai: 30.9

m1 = 25.2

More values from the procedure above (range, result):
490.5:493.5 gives 21.5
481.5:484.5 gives 29.8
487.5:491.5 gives 23.5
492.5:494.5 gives 20.9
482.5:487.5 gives 28.1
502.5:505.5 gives 30.6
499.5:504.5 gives 28.7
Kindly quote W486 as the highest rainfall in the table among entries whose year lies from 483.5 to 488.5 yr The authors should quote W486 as 29.7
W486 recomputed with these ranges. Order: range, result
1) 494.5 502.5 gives 29.6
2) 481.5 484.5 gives 30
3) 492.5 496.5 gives 22.9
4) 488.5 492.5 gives 23.8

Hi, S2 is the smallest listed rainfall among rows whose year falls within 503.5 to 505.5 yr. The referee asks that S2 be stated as 30.7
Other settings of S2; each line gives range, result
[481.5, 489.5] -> 23.8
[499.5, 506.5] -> 26.4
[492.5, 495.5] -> 20.8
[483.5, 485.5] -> 27.3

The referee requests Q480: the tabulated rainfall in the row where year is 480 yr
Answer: 30.9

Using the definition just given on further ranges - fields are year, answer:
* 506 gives 34.2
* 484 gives 29.7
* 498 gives 23.2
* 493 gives 20.8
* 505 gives 32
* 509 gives 37.9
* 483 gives 30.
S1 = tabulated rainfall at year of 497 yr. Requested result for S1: 23.1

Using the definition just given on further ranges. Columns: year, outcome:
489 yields 23.8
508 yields 37.5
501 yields 27.9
